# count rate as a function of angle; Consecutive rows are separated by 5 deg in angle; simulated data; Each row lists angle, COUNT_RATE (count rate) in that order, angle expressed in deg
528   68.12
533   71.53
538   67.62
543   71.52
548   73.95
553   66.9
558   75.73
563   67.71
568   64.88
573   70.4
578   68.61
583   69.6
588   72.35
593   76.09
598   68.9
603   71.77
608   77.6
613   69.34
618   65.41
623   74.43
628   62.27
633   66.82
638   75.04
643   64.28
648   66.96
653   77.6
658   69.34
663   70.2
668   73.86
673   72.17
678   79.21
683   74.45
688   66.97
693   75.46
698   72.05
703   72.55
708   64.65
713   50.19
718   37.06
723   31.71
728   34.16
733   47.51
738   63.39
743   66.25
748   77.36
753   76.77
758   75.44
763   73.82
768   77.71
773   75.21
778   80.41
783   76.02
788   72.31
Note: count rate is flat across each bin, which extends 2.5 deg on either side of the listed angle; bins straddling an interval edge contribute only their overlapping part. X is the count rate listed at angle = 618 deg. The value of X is 65.41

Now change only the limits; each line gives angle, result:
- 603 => 71.77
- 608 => 77.6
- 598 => 68.9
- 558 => 75.73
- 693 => 75.46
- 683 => 74.45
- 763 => 73.82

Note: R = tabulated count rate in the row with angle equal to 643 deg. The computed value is 64.28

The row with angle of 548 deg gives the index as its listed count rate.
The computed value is 73.95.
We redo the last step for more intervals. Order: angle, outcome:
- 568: 64.88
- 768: 77.71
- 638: 75.04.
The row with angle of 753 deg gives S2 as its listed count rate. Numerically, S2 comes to 76.77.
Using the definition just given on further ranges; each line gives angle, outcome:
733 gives 47.51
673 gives 72.17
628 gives 62.27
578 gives 68.61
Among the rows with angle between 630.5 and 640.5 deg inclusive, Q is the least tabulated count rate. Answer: 66.82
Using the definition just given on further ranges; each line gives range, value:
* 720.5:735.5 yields 31.71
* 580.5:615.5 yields 68.9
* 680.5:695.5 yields 66.97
